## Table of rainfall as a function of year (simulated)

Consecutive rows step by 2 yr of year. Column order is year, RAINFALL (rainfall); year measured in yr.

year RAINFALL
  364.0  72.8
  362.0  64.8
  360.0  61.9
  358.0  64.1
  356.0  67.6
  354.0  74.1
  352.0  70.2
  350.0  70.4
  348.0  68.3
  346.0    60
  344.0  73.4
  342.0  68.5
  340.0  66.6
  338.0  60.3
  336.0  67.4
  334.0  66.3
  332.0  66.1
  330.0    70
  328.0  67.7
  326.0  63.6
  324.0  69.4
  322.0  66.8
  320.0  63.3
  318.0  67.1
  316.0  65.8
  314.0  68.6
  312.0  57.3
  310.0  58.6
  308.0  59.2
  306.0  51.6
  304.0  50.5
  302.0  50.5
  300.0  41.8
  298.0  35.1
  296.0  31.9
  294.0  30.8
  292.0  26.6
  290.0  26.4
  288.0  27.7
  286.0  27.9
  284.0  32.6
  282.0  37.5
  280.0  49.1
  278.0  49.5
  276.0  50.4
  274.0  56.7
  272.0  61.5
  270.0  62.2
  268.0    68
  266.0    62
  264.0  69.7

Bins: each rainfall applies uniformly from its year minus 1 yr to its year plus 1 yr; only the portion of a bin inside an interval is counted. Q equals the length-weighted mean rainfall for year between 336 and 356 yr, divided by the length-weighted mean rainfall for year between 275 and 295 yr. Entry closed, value 1.9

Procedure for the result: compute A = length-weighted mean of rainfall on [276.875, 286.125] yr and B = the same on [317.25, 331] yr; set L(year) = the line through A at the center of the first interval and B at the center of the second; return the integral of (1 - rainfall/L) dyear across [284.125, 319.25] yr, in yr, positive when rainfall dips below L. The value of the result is 5.7 yr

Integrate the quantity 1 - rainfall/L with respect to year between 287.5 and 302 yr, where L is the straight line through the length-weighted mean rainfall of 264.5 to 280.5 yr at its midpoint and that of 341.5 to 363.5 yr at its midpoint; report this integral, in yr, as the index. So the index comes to 6.7 yr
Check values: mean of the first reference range 58.1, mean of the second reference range 67.7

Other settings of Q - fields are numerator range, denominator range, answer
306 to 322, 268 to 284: 1.20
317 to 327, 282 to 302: 2.03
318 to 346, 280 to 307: 1.82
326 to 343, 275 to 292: 1.80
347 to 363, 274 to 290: 1.71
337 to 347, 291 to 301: 1.98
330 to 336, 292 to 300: 2.03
